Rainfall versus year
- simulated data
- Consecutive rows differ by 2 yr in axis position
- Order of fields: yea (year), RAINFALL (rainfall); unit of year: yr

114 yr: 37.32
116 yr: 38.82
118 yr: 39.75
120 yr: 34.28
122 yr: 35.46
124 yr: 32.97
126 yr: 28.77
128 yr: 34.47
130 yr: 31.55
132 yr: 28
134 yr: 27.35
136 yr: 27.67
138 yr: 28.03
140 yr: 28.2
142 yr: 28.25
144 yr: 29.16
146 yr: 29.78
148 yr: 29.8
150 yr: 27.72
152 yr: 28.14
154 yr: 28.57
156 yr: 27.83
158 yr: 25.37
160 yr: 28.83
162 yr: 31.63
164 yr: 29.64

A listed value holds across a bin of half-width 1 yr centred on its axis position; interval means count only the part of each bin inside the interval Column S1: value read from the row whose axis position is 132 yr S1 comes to 28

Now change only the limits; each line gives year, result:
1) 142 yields 28.25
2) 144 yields 29.16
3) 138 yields 28.03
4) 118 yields 39.75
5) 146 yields 29.78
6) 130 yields 31.55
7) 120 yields 34.28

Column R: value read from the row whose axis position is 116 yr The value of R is 38.82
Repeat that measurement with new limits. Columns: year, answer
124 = 32.97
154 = 28.57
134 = 27.35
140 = 28.2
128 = 34.47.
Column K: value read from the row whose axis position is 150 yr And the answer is 27.72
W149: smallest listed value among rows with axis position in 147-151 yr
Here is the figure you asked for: 27.72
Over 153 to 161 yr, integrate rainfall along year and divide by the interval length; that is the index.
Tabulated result 27.6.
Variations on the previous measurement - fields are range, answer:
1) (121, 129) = 32.9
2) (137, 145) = 28.4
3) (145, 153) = 28.9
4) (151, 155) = 28.4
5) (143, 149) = 29.6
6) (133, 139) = 27.7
